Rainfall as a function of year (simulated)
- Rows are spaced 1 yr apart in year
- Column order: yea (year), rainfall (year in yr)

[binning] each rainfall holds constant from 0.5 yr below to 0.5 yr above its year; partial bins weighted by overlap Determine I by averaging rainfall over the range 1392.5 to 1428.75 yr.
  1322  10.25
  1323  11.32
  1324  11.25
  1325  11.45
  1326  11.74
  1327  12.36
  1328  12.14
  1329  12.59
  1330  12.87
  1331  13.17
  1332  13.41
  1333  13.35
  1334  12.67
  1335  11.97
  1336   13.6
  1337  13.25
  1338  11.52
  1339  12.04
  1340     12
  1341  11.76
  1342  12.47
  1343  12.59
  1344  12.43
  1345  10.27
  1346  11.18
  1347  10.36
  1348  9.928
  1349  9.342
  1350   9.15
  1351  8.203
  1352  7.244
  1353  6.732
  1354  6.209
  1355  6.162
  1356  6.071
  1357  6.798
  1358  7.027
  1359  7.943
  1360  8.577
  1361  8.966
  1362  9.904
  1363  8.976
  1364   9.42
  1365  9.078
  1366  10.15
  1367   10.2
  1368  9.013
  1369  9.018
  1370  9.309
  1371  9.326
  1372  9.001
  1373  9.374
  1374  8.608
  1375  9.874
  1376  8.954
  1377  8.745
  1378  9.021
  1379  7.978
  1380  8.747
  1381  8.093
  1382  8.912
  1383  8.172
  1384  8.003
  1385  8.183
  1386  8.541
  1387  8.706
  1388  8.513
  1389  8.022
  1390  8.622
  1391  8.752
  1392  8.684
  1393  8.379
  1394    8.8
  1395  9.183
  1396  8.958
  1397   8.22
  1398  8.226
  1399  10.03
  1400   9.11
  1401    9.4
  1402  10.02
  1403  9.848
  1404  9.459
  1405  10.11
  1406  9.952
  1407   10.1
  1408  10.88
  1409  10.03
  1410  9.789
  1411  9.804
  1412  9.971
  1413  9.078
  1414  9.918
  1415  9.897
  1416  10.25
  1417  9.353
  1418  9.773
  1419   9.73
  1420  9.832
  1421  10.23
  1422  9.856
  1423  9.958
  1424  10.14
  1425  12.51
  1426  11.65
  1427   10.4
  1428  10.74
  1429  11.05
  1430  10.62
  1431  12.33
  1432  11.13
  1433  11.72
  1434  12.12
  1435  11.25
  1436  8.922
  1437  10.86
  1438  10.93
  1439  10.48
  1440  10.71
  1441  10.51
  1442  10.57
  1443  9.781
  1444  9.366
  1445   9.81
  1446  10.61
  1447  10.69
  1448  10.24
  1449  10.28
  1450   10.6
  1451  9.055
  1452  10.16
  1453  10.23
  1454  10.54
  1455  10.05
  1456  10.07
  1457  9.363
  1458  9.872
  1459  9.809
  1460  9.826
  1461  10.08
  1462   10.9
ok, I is 9.83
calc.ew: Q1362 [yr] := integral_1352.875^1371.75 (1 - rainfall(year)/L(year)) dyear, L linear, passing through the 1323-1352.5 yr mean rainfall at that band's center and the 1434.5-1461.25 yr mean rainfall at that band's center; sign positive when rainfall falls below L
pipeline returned 4.8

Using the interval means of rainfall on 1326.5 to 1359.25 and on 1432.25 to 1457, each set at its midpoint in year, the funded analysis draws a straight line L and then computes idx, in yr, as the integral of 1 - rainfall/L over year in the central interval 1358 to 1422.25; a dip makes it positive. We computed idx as 8.0 yr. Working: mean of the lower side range 10.6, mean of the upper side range 10.4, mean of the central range 9.19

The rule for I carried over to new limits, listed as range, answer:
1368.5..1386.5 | 8.77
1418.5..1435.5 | 10.9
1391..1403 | 9.03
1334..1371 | 9.73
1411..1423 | 9.81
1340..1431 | 9.37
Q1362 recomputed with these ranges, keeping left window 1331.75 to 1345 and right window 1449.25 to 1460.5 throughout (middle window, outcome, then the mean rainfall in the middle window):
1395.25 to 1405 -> 1.6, 9.29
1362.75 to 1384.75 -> 5.1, 8.99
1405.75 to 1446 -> 0.6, 10.4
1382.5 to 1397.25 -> 3.7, 8.52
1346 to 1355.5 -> 3.0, 8.31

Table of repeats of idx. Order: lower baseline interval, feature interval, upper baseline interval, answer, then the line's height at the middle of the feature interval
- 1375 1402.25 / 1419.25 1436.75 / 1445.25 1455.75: -2.1 yr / 9.68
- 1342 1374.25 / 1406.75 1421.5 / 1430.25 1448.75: 0.3 yr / 10.1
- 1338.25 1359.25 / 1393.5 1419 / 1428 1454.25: 1.3 yr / 10.1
